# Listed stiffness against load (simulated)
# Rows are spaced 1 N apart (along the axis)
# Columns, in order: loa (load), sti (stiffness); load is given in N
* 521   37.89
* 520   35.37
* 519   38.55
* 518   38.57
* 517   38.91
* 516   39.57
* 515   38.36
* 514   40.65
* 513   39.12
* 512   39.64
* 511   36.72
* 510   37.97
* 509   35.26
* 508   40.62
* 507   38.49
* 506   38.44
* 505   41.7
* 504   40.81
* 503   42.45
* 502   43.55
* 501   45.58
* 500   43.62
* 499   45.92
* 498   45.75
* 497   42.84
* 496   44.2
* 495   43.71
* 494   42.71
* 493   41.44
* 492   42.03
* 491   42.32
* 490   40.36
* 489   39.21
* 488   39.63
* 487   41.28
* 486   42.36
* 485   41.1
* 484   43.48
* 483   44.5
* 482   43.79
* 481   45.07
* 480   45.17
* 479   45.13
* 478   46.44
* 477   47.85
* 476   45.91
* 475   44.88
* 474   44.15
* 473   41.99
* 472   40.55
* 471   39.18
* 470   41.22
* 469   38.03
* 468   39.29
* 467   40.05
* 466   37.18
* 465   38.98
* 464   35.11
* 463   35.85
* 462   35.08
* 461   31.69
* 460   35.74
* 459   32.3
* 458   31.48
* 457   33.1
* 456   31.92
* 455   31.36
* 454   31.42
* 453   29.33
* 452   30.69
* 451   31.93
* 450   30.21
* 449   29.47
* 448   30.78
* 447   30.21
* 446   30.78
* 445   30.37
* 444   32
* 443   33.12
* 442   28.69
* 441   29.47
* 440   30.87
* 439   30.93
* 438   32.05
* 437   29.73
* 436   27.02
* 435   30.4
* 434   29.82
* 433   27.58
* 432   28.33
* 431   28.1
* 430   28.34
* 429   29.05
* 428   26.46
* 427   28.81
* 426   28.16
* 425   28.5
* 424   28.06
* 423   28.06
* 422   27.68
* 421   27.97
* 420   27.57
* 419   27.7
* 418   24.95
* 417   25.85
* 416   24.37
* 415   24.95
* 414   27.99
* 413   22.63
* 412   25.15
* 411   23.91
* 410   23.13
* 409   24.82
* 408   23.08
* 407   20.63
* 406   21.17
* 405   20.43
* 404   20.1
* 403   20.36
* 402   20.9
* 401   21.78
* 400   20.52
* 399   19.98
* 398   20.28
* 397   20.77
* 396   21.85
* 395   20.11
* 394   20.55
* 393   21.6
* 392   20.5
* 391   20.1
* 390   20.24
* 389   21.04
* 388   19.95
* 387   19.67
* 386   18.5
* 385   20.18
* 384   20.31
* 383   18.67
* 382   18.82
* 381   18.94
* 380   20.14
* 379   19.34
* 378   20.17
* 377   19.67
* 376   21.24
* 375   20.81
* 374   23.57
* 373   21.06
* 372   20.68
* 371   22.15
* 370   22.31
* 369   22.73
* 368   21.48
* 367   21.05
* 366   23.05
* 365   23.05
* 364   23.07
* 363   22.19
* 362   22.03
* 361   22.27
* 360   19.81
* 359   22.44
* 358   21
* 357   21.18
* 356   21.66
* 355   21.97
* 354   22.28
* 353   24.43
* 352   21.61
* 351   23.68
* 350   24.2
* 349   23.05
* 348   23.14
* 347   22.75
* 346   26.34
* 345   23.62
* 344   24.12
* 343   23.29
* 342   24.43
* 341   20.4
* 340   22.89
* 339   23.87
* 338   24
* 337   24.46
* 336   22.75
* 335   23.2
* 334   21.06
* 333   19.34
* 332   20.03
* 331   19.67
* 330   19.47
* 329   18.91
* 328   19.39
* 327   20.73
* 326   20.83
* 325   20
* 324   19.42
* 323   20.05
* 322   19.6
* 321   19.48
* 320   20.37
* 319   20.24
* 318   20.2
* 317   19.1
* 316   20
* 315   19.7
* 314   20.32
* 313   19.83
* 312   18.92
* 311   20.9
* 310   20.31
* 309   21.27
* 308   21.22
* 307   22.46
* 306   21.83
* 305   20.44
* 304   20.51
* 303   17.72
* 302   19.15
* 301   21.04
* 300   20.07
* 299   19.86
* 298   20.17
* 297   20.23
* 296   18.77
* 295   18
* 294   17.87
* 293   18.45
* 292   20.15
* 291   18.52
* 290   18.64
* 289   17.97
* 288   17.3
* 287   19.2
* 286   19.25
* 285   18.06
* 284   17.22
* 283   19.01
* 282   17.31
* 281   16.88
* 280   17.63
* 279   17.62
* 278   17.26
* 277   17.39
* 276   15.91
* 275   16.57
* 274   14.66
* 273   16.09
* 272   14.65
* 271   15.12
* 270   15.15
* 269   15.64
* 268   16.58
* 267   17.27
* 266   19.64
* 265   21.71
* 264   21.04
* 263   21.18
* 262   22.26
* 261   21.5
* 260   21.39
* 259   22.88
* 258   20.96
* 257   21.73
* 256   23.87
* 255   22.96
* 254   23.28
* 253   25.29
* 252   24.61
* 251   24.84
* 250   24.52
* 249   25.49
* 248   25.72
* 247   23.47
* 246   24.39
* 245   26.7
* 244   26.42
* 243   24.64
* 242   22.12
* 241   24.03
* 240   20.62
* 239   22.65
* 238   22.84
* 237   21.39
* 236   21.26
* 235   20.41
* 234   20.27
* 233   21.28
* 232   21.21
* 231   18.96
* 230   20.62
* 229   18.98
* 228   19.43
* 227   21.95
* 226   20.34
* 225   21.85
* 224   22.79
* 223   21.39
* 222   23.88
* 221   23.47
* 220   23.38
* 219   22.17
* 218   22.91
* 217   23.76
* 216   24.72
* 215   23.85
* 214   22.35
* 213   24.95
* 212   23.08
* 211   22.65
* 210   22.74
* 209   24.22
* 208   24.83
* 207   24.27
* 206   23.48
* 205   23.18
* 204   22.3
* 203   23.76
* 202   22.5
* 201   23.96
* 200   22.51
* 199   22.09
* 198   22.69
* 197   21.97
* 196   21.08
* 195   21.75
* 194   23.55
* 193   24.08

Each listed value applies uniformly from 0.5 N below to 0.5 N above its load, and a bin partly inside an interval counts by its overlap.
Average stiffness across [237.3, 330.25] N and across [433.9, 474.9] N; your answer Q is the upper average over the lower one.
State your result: 1.67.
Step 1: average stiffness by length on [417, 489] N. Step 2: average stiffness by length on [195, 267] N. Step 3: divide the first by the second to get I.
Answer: 1.5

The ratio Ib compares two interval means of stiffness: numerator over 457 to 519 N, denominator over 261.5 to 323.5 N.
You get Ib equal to 2.2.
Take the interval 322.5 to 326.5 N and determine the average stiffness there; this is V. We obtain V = 20.1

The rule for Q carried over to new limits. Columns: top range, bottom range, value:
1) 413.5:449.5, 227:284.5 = 1.39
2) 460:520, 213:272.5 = 1.87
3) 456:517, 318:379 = 1.87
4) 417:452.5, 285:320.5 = 1.48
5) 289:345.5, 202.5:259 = 0.90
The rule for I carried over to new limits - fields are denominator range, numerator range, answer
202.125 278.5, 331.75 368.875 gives 1.04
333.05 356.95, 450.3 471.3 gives 1.50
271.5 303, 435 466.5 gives 1.76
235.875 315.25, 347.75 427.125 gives 1.10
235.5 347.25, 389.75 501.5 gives 1.57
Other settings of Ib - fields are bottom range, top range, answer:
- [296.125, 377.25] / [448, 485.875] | 1.78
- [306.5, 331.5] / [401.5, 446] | 1.34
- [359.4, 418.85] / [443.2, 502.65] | 1.80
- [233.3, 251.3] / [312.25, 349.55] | 0.91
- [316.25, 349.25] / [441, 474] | 1.59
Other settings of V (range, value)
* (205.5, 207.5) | 23.9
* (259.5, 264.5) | 21.5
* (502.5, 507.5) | 40.4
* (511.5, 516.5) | 39.5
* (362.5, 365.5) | 22.8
